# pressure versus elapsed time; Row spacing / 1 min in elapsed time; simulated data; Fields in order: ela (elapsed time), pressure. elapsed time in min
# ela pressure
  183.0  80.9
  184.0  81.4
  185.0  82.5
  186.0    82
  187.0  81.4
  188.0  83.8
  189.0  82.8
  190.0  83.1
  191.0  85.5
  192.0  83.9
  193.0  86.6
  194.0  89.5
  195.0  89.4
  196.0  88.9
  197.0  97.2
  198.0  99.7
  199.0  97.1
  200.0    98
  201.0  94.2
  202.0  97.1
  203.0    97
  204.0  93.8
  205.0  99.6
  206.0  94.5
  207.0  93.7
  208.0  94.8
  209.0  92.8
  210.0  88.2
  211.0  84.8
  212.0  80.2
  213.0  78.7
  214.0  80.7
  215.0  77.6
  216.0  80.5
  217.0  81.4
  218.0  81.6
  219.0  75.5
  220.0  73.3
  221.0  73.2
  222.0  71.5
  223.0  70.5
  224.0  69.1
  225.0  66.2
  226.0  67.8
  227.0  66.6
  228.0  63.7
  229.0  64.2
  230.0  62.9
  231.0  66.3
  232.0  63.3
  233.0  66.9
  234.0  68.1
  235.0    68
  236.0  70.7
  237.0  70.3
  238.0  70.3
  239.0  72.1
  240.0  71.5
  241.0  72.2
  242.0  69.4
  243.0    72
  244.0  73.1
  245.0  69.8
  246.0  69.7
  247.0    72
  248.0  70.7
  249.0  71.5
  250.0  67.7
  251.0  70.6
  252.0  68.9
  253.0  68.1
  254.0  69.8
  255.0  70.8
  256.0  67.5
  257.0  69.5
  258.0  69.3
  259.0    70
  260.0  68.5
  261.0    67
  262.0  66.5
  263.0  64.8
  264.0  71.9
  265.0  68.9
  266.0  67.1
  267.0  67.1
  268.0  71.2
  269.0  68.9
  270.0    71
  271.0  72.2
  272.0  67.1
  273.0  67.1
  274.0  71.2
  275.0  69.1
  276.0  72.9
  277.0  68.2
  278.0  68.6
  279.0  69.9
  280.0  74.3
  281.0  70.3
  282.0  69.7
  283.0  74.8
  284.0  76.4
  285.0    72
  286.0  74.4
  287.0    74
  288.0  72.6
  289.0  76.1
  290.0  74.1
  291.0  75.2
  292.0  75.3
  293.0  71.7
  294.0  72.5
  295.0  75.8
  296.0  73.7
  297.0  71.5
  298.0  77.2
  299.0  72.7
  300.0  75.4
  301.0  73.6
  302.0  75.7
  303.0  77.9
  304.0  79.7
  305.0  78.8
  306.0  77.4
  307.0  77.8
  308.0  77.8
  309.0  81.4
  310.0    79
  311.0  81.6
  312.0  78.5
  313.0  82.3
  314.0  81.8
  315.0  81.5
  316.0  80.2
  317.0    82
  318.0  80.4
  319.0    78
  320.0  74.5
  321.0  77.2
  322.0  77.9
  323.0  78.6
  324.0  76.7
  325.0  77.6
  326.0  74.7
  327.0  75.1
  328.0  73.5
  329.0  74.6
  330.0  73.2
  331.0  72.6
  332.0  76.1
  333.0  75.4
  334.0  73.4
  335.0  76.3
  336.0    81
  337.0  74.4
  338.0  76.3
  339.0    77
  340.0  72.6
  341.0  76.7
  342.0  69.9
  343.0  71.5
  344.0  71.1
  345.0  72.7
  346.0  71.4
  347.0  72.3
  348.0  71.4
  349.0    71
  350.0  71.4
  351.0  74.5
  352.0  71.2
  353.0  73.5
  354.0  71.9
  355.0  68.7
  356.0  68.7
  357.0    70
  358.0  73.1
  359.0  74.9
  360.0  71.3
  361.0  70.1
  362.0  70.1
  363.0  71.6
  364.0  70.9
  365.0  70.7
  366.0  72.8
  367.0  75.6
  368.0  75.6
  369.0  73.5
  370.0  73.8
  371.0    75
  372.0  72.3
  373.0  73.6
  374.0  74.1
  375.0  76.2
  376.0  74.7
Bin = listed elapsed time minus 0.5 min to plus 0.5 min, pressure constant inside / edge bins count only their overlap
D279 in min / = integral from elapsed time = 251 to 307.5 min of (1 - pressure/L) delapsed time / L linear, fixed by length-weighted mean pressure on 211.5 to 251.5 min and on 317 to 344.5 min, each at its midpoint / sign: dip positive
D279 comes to 1.2 min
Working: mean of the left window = 71.3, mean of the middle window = 71.8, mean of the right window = 75.5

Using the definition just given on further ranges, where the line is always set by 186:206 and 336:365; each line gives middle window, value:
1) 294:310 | 0.3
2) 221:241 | 4.3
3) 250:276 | 4.3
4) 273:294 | 2.1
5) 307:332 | -0.6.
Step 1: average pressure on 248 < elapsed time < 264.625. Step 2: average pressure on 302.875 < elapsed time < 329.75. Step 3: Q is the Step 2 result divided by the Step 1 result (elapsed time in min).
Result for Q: 1.14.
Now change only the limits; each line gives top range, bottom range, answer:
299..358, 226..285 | 1.09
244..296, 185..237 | 0.87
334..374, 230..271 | 1.05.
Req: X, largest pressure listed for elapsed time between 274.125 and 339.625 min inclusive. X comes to 82.3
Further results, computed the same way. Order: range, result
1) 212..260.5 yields 81.6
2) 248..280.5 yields 74.3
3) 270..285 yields 76.4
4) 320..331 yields 78.6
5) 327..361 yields 81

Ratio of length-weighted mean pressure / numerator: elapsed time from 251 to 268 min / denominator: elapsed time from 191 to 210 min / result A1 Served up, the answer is 0.73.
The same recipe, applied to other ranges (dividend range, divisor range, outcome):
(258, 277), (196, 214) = 0.75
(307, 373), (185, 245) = 0.94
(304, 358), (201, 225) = 0.90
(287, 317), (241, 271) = 1.11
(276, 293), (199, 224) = 0.85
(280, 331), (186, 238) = 0.94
